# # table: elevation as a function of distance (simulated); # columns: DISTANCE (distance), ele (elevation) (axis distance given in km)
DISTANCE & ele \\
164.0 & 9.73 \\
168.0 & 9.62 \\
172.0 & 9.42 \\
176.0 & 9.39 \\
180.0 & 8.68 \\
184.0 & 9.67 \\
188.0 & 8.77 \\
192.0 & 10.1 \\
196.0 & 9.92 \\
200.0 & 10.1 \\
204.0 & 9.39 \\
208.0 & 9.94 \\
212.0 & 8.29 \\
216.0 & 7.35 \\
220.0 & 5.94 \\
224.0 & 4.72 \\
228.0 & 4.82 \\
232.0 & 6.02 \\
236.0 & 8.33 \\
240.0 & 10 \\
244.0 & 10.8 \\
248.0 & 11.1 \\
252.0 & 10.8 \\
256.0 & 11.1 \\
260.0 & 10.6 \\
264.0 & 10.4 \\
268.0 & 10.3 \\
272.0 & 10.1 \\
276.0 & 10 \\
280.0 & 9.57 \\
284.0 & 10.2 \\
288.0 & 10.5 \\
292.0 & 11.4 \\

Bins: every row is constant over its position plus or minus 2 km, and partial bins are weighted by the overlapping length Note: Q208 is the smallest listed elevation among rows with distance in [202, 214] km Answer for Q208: 8.29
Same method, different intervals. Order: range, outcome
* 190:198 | 9.92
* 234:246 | 8.33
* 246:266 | 10.4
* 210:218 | 7.35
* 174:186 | 8.68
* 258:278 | 10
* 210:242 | 4.72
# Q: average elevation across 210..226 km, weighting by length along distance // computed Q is 6.57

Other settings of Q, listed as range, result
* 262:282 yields 10.1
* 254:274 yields 10.5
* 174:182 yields 9.04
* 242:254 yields 10.9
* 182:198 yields 9.62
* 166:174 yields 9.52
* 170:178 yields 9.41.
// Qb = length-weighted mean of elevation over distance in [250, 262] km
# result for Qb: 10.8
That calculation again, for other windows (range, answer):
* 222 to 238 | 5.97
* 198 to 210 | 9.81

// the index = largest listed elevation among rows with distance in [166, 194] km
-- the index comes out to 10.1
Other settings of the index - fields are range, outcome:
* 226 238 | 8.33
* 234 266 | 11.1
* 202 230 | 9.94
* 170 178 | 9.42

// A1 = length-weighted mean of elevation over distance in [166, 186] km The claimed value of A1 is 9.36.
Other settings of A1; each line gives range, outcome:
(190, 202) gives 10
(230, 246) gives 8.79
